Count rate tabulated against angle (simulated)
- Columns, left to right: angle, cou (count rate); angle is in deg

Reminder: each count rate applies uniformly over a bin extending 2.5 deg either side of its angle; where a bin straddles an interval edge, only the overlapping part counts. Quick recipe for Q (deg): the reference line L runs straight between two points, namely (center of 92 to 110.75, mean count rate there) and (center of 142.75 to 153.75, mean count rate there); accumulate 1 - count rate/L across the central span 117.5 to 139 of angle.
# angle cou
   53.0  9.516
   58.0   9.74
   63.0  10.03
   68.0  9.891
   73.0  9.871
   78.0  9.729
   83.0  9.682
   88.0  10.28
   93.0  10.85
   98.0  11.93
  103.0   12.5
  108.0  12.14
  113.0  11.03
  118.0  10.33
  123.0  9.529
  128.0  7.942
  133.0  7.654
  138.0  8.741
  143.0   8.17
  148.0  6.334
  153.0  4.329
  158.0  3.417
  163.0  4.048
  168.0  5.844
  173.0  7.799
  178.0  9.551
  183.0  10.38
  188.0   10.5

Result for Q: -0.2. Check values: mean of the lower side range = 11.9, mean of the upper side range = 6.2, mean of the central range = 8.71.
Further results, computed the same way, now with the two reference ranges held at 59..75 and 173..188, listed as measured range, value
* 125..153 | 6.5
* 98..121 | -3.9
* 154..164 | 6.1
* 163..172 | 3.7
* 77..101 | -1.7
